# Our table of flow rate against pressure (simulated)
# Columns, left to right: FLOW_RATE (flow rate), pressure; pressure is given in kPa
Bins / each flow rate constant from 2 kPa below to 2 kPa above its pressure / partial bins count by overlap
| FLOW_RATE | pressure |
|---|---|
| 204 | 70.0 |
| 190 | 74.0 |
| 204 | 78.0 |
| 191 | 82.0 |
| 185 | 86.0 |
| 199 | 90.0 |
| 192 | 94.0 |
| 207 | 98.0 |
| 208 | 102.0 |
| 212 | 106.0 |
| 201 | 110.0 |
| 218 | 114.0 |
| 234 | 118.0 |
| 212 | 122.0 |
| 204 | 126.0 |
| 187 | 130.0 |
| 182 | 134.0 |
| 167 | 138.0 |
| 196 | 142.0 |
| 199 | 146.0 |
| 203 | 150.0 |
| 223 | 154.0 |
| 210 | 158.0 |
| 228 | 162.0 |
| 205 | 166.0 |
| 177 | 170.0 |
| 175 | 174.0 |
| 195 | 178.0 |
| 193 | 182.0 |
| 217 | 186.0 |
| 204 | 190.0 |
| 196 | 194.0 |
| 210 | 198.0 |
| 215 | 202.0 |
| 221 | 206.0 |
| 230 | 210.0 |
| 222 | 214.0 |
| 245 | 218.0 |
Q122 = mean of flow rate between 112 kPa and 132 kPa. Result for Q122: 211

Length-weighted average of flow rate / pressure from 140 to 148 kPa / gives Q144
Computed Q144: 198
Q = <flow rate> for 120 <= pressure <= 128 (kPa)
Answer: 208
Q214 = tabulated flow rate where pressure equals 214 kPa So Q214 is 222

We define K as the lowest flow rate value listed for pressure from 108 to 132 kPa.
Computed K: 187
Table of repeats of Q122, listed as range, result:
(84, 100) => 196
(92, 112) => 204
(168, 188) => 191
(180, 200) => 204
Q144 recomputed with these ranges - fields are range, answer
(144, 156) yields 208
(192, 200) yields 203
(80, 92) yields 192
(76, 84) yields 198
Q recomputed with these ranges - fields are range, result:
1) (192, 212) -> 214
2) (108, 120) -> 218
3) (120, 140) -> 190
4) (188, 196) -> 200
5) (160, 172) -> 203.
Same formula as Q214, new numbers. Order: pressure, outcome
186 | 217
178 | 195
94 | 192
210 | 230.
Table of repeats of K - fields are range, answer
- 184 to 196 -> 196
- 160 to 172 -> 177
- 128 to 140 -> 167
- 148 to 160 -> 203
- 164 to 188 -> 175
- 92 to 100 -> 192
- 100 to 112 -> 201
